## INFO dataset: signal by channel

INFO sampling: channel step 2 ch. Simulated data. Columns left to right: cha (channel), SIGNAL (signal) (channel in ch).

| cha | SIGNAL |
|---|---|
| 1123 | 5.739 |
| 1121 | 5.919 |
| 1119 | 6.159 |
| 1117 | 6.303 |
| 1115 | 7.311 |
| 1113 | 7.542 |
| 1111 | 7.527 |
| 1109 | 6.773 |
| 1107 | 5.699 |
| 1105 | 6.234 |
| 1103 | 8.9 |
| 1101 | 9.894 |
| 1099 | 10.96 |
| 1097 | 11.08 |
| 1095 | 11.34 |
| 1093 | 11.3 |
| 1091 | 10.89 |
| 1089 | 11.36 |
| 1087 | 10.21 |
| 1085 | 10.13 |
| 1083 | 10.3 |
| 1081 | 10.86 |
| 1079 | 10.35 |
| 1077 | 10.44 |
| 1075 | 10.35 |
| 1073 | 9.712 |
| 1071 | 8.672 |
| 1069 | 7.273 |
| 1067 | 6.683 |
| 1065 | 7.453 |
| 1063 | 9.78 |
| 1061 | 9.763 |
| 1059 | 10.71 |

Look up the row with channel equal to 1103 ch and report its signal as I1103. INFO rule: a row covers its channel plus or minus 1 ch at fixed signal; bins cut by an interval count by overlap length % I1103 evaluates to 8.9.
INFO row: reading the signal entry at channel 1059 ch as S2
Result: 10.71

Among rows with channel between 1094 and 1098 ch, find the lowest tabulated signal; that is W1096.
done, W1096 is 11.08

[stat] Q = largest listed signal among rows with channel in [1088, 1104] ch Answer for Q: 11.36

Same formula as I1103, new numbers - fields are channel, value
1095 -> 11.34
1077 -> 10.44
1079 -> 10.35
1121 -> 5.919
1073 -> 9.712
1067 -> 6.683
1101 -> 9.894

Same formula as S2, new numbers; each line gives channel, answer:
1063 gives 9.78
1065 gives 7.453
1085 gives 10.13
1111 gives 7.527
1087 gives 10.21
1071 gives 8.672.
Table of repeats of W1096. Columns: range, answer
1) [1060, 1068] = 6.683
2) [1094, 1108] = 5.699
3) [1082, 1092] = 10.13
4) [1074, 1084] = 10.3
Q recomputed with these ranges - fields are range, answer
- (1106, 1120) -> 7.542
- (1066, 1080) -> 10.44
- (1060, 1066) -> 9.78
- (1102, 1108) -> 8.9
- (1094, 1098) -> 11.34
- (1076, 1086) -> 10.86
